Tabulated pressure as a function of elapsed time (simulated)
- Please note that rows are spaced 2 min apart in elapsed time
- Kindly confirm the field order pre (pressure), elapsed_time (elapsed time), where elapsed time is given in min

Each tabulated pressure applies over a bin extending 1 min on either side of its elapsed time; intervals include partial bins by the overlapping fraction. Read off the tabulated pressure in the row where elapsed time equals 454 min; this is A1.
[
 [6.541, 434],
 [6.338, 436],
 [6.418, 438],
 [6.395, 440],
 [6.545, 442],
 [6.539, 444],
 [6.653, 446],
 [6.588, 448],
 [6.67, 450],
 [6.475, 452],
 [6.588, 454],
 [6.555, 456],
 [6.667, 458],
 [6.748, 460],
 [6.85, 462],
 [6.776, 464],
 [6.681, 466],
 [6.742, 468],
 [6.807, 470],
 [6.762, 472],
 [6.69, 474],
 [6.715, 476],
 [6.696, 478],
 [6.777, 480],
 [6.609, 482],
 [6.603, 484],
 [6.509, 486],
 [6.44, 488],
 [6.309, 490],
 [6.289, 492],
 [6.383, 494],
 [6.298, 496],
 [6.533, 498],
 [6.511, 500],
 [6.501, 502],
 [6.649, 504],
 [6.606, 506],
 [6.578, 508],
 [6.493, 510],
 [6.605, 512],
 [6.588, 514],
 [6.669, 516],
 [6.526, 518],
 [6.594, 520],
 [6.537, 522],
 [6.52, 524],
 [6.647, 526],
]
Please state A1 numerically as 6.588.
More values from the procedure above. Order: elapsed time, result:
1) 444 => 6.539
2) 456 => 6.555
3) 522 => 6.537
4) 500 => 6.511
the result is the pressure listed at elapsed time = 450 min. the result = 6.67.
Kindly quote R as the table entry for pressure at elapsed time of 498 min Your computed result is 6.533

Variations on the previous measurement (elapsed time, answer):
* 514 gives 6.588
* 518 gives 6.526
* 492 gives 6.289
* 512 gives 6.605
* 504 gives 6.649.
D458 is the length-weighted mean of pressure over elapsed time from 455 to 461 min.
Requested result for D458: 6.66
